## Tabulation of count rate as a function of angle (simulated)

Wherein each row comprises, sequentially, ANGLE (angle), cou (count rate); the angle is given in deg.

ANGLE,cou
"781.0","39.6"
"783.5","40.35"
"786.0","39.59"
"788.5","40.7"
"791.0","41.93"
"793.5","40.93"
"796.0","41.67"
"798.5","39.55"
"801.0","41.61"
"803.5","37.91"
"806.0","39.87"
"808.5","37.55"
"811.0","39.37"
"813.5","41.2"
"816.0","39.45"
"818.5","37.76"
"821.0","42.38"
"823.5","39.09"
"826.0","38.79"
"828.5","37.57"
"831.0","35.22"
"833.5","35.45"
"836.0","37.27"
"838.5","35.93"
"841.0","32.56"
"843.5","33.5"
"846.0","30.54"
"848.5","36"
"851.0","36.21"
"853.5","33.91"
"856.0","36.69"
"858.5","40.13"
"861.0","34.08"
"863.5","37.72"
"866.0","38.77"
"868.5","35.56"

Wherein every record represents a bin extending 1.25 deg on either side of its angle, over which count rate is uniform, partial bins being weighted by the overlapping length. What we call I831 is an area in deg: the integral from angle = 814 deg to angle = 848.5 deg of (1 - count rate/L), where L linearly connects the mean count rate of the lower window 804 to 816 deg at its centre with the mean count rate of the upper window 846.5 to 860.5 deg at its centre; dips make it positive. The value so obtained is 1.1 deg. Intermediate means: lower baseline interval 39.4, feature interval 36.7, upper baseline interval 36.1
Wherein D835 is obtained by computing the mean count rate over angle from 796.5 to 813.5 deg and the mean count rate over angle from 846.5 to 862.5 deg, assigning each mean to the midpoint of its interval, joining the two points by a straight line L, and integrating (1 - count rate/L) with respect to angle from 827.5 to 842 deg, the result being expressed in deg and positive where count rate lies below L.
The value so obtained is 0.66 deg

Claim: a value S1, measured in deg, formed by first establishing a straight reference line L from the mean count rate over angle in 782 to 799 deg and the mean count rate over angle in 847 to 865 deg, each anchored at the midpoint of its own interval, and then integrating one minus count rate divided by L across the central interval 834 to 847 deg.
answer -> 1.14 deg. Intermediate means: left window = 40.7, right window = 36.3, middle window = 34.1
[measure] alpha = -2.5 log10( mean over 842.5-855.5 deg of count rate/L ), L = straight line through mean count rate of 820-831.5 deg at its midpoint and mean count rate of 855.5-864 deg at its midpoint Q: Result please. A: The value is 0.10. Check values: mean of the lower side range 38.7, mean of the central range 34.2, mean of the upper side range 37.1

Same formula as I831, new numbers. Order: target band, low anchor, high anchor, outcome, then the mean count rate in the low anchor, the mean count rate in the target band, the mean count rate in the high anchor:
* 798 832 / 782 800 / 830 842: -1.2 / 40.7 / 39.1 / 35.3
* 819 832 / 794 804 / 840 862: -0.4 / 40.4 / 38.6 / 34.9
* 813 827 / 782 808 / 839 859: -0.7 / 40.3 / 39.7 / 34.8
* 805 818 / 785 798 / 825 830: 0.0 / 40.9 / 39.4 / 38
